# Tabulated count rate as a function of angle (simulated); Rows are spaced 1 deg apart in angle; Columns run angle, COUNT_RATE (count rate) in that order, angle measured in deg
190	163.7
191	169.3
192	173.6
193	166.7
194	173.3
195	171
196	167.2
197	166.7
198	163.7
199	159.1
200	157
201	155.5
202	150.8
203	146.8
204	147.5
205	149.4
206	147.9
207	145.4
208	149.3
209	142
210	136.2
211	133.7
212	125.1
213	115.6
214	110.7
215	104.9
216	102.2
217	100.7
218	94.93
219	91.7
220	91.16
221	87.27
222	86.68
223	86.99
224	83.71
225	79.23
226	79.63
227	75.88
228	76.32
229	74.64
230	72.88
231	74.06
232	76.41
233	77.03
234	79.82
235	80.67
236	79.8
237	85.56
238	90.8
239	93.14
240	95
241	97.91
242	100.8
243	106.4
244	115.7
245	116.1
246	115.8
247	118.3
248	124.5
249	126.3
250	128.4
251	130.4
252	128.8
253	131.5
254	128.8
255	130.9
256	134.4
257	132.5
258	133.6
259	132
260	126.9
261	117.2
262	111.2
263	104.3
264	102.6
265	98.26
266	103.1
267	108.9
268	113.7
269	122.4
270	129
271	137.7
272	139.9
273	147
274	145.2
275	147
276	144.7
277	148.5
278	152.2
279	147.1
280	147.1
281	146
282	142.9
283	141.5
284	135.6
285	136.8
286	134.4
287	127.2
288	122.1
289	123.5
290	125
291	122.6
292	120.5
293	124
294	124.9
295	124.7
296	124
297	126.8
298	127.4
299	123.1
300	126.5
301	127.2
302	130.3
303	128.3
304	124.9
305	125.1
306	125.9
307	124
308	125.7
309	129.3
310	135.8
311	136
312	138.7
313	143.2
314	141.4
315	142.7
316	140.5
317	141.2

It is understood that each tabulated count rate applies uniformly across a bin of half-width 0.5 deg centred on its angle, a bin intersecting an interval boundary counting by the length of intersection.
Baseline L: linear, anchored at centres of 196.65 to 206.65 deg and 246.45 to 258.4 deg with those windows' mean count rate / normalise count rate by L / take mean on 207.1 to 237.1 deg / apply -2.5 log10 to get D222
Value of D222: 0.45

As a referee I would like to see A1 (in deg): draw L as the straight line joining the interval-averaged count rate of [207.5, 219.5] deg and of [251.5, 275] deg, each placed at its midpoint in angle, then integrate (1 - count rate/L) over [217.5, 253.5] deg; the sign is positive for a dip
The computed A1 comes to 7.4 deg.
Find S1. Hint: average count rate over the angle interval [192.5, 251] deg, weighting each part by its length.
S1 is 115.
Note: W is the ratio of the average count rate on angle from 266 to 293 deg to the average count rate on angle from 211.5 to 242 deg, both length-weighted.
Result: 1.50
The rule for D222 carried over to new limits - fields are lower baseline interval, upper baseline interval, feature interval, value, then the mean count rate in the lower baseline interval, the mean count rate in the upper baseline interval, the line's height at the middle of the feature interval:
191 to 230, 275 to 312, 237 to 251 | 0.17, 125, 132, 128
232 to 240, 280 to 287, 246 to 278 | -0.12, 84.1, 139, 114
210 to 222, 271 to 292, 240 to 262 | 0.01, 106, 138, 123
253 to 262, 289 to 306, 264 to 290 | -0.05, 129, 125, 127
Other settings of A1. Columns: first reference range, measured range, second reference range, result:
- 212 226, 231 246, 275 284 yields 2.60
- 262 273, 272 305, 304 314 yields -2.43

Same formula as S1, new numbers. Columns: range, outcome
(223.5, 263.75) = 104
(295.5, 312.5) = 128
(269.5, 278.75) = 144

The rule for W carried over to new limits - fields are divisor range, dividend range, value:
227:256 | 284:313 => 1.25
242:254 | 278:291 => 1.12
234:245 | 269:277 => 1.48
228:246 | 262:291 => 1.46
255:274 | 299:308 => 1.03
